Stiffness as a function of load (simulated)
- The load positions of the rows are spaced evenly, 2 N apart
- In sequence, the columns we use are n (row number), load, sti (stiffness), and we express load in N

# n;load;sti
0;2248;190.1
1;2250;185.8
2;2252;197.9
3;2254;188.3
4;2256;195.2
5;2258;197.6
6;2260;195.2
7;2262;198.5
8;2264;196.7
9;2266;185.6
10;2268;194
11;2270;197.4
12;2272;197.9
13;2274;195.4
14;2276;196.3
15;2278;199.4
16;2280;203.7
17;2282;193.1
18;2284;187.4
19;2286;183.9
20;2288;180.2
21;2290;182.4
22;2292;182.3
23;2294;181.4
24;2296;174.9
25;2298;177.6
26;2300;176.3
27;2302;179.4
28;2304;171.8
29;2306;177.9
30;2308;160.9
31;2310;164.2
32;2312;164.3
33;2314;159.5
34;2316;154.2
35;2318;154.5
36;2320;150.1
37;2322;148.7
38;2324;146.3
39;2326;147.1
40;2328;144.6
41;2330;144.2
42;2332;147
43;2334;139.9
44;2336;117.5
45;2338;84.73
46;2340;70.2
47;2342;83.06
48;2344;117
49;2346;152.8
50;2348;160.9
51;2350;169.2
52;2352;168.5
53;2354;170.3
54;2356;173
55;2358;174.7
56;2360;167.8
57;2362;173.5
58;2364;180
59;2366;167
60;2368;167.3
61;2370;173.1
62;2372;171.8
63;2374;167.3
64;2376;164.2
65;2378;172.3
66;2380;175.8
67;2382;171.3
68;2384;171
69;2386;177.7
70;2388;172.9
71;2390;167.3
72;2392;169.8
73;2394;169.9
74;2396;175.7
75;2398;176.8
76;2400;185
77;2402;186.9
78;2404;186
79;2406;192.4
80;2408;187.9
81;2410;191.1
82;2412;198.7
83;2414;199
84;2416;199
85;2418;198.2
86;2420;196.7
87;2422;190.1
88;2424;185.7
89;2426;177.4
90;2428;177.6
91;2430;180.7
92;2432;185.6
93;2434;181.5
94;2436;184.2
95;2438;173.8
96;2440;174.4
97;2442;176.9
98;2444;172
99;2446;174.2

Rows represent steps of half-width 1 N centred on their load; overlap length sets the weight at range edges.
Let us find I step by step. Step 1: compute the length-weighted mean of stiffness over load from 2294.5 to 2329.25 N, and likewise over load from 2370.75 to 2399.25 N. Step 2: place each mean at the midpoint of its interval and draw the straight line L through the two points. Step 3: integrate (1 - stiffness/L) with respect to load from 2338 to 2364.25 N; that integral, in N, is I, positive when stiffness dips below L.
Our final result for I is 3.1 N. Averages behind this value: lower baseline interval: 162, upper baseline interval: 172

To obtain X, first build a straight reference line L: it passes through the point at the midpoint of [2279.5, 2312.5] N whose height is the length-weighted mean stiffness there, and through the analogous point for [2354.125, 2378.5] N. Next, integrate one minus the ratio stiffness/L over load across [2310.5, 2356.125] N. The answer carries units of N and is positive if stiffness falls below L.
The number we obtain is 8.6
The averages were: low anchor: 179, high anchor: 171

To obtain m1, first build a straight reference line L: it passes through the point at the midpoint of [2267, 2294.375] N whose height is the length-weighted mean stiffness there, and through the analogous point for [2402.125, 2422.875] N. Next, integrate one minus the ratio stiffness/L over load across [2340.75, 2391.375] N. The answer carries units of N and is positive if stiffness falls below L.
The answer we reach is 7.6 N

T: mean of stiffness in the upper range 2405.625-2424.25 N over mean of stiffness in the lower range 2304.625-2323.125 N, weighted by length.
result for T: 1.22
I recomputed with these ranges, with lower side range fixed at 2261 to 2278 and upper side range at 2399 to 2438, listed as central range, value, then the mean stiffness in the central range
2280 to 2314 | 2.9 N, 178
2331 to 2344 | 5.7 N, 108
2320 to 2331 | 2.6 N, 147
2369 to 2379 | 1.1 N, 170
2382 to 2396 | 1.3 N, 172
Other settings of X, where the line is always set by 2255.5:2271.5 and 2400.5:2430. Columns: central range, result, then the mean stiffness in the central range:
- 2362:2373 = 1.1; 172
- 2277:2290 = 0.3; 191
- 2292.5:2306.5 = 1.2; 177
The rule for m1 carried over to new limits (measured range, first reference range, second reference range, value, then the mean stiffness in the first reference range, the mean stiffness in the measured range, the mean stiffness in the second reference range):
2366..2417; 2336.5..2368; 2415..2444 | -3.80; 148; 179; 184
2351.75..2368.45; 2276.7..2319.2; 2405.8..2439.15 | 0.98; 177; 172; 188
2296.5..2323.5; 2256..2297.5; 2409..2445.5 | 3.62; 191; 164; 186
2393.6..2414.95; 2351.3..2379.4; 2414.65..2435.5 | -0.59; 171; 187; 187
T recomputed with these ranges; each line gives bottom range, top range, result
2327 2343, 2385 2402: 1.50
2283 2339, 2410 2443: 1.16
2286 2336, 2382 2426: 1.13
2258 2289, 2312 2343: 0.69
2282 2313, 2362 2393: 0.97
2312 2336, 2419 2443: 1.23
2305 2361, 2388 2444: 1.25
